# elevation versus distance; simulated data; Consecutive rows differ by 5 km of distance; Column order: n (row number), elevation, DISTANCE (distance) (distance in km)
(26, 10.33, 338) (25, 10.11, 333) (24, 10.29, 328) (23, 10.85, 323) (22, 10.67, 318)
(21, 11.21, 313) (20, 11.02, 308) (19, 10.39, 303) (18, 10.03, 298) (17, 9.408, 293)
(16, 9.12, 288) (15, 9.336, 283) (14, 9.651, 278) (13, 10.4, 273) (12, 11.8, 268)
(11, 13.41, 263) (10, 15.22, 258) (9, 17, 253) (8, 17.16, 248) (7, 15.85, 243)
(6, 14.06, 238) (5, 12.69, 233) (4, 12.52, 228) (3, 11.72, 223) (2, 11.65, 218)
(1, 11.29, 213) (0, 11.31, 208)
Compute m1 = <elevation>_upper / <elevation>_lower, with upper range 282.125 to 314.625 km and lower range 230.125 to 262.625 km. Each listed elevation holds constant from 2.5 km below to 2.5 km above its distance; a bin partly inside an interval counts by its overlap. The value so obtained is 0.66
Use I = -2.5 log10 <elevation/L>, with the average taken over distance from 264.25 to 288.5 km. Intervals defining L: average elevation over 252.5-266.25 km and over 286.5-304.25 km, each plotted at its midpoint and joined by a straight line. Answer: 0.20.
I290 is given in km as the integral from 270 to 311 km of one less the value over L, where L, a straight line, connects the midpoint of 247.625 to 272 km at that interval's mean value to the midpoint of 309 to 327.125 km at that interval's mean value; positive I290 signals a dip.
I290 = 8.3 km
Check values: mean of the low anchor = 14.4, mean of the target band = 9.96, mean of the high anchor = 10.9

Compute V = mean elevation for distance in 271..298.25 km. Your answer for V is 9.61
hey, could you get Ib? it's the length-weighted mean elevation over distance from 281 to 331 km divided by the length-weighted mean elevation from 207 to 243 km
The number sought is 0.8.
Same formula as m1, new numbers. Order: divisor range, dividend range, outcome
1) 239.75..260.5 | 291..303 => 0.61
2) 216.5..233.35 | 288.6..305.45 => 0.81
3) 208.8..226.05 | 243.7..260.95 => 1.41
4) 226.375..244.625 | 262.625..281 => 0.80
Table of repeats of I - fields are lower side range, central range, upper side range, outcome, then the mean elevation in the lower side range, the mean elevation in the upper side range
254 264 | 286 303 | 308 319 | 0.26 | 14.9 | 11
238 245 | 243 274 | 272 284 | -0.14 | 15.2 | 9.78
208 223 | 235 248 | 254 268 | -0.17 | 11.5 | 14.2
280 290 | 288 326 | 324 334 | -0.07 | 9.25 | 10.3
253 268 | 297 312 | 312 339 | 0.11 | 14.3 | 10.6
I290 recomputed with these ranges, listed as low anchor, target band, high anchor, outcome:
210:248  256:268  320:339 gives -1.5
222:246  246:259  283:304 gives -4.5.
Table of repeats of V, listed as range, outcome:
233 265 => 15.3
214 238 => 12.3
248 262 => 16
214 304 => 12.3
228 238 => 13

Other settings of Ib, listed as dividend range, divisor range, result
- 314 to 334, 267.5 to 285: 1.04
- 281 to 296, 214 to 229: 0.79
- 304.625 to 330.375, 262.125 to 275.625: 0.93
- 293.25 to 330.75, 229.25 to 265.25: 0.70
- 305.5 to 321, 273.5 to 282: 1.12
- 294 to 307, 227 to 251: 0.70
